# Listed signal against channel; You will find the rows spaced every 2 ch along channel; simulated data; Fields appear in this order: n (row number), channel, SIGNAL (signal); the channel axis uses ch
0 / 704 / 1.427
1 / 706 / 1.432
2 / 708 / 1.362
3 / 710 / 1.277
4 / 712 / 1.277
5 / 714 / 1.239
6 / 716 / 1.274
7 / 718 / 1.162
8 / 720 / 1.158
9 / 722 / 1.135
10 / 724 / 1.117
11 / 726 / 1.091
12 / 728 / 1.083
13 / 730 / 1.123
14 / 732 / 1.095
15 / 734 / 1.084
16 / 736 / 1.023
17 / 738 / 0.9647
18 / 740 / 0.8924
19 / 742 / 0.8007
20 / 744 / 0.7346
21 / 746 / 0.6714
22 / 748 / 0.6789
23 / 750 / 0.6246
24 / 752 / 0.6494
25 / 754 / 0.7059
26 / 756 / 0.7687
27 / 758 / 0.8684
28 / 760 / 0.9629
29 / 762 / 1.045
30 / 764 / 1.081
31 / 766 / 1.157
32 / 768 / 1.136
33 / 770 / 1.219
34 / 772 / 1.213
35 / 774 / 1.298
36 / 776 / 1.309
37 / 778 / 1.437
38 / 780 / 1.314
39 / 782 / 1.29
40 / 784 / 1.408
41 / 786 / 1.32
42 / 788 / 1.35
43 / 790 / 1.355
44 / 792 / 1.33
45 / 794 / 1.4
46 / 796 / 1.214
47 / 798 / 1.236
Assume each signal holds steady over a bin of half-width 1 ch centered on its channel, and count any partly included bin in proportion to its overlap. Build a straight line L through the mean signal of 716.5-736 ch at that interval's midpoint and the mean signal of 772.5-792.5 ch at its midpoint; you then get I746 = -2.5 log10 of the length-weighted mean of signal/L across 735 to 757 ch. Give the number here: 0.467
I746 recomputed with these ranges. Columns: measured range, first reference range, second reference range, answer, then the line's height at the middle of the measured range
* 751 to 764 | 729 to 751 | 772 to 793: 0.251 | 1.07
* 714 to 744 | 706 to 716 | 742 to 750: -0.084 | 0.992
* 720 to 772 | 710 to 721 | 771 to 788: 0.309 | 1.27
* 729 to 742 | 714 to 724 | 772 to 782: 0.203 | 1.22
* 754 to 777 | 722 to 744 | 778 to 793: 0.138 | 1.22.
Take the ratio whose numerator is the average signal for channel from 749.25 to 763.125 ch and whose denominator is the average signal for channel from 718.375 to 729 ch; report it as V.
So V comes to 0.72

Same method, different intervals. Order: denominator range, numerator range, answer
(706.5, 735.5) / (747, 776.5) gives 0.83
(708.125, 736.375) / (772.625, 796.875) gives 1.15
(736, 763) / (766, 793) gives 1.61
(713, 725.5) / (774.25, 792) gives 1.14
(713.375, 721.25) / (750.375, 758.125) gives 0.60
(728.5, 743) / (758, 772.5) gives 1.10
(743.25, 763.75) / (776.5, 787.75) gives 1.73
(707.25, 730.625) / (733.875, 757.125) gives 0.66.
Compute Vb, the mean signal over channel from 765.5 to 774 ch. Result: 1.2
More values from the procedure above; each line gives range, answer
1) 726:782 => 1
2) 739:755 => 0.72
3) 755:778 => 1.11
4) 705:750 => 1.07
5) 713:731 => 1.15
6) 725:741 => 1.04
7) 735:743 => 0.92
